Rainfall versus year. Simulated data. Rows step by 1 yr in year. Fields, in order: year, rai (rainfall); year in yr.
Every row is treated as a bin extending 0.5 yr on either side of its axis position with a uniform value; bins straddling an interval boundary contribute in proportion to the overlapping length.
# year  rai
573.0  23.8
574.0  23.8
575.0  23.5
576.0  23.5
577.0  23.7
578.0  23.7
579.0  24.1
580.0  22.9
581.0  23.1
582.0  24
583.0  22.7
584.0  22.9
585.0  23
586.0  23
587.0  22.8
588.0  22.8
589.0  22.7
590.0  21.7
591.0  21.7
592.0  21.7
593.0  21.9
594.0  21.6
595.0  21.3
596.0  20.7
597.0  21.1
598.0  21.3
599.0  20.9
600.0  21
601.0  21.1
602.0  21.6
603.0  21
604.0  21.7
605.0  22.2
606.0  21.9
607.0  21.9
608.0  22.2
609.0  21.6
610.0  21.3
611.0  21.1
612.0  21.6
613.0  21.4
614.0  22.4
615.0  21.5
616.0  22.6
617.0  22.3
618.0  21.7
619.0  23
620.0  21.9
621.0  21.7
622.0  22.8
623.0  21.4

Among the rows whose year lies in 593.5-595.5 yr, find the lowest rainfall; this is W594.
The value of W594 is 21.3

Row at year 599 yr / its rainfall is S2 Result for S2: 20.9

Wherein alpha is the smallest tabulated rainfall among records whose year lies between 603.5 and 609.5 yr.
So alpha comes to 21.6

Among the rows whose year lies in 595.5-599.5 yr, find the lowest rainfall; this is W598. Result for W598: 20.7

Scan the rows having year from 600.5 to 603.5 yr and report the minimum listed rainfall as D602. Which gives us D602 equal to 21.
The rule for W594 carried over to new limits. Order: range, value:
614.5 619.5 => 21.5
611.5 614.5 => 21.4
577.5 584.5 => 22.7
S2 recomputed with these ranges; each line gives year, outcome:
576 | 23.5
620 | 21.9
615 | 21.5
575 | 23.5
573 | 23.8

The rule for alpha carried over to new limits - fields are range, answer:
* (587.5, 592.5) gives 21.7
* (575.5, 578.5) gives 23.5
